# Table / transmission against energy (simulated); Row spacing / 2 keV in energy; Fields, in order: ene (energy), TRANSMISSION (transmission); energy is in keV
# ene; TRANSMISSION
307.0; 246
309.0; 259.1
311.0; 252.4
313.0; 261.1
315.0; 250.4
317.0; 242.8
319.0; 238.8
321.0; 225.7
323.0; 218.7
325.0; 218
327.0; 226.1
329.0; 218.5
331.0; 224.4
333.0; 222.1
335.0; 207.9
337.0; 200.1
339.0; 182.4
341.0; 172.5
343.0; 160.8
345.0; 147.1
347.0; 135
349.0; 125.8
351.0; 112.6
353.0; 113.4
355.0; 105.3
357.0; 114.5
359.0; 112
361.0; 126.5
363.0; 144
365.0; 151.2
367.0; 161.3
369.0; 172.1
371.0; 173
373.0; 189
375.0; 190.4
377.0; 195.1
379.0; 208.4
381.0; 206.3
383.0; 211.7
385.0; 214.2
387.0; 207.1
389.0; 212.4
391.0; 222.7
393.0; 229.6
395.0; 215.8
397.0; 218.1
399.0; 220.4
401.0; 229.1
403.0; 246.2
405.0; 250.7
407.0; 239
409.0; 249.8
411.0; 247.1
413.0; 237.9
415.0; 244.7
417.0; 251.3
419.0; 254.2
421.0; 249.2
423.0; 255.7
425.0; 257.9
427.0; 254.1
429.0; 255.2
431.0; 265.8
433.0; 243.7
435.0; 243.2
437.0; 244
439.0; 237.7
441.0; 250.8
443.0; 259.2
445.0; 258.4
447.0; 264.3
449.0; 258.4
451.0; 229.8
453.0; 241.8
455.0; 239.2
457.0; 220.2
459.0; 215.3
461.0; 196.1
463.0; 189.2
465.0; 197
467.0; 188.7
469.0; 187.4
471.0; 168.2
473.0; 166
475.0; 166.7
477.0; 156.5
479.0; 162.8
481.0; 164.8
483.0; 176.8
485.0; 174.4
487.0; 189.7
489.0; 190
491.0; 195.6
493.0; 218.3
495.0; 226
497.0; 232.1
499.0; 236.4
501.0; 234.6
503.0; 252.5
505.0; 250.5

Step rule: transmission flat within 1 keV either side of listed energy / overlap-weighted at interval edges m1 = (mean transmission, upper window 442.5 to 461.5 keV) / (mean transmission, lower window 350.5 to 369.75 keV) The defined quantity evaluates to 1.8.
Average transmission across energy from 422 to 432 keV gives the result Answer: 258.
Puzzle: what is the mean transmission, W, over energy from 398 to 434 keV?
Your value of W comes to 247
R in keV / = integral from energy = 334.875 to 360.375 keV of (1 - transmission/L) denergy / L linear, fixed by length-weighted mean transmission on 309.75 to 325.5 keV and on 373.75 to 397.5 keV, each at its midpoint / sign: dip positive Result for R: 9.5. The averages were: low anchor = 239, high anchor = 211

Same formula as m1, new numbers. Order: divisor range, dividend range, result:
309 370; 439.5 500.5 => 1.14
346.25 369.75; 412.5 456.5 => 1.91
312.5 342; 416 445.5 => 1.15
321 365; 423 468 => 1.42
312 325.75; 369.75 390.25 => 0.85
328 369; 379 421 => 1.46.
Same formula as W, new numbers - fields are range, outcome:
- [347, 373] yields 136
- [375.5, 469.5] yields 232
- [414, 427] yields 252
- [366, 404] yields 206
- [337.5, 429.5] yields 197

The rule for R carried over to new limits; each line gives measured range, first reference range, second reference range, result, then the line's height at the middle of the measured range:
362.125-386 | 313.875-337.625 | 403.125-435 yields 5.3 keV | 238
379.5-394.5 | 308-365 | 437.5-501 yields -1.5 keV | 195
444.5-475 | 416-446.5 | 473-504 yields 1.8 keV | 225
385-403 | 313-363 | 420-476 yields -1.4 keV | 205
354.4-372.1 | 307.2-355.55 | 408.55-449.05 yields 6.2 keV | 216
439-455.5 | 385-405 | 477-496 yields -3.8 keV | 203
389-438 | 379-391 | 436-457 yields -3.1 keV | 228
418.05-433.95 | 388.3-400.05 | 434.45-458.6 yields -1.3 keV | 235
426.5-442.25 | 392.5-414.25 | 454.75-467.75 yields -2.2 keV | 219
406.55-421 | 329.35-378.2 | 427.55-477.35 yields -3.5 keV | 199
